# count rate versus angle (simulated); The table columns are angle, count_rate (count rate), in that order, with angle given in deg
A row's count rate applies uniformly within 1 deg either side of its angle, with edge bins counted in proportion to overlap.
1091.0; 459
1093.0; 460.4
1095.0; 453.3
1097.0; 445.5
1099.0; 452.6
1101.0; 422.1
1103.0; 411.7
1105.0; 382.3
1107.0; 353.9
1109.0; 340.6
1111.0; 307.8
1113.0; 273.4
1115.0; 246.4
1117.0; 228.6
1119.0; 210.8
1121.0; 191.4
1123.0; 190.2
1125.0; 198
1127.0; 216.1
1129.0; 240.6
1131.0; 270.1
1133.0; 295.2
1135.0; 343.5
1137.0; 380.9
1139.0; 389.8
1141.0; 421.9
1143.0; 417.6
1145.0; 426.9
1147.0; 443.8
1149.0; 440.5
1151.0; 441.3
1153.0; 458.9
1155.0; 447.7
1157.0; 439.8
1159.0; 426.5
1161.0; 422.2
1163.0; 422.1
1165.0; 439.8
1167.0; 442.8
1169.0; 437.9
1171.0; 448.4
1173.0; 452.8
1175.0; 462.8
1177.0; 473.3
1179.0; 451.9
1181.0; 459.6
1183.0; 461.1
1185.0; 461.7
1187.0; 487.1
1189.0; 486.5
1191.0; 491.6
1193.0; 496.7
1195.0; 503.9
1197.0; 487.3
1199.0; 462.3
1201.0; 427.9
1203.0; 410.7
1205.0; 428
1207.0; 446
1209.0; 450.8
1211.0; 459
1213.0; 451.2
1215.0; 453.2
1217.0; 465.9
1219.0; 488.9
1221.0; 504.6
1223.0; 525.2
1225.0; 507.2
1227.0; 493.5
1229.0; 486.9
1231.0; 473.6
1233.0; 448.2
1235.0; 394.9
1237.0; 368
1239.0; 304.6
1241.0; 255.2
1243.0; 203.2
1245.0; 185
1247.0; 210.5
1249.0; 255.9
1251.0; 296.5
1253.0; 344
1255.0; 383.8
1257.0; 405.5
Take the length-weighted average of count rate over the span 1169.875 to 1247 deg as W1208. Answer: 437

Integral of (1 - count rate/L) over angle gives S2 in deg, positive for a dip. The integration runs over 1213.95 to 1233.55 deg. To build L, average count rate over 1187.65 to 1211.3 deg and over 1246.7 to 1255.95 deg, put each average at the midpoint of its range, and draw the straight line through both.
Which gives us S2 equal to -4.9 deg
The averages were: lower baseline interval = 463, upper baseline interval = 304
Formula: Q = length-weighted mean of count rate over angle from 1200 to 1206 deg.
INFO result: 422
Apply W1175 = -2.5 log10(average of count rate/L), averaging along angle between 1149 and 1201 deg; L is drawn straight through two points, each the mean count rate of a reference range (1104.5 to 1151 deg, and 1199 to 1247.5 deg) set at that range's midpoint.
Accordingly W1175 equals -0.25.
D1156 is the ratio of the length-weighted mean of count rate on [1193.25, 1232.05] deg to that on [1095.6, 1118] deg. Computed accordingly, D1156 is 1.33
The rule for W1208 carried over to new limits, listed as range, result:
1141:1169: 436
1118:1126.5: 199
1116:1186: 382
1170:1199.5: 473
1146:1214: 454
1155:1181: 444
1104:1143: 292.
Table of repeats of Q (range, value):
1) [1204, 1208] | 437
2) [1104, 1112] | 346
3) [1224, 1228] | 500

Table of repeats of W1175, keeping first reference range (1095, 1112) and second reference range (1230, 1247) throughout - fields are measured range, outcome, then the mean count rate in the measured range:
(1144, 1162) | -0.19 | 439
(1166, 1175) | -0.24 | 447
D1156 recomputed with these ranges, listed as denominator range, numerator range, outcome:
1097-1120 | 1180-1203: 1.41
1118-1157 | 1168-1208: 1.36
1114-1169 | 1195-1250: 1.16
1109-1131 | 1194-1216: 1.91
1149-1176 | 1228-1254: 0.74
